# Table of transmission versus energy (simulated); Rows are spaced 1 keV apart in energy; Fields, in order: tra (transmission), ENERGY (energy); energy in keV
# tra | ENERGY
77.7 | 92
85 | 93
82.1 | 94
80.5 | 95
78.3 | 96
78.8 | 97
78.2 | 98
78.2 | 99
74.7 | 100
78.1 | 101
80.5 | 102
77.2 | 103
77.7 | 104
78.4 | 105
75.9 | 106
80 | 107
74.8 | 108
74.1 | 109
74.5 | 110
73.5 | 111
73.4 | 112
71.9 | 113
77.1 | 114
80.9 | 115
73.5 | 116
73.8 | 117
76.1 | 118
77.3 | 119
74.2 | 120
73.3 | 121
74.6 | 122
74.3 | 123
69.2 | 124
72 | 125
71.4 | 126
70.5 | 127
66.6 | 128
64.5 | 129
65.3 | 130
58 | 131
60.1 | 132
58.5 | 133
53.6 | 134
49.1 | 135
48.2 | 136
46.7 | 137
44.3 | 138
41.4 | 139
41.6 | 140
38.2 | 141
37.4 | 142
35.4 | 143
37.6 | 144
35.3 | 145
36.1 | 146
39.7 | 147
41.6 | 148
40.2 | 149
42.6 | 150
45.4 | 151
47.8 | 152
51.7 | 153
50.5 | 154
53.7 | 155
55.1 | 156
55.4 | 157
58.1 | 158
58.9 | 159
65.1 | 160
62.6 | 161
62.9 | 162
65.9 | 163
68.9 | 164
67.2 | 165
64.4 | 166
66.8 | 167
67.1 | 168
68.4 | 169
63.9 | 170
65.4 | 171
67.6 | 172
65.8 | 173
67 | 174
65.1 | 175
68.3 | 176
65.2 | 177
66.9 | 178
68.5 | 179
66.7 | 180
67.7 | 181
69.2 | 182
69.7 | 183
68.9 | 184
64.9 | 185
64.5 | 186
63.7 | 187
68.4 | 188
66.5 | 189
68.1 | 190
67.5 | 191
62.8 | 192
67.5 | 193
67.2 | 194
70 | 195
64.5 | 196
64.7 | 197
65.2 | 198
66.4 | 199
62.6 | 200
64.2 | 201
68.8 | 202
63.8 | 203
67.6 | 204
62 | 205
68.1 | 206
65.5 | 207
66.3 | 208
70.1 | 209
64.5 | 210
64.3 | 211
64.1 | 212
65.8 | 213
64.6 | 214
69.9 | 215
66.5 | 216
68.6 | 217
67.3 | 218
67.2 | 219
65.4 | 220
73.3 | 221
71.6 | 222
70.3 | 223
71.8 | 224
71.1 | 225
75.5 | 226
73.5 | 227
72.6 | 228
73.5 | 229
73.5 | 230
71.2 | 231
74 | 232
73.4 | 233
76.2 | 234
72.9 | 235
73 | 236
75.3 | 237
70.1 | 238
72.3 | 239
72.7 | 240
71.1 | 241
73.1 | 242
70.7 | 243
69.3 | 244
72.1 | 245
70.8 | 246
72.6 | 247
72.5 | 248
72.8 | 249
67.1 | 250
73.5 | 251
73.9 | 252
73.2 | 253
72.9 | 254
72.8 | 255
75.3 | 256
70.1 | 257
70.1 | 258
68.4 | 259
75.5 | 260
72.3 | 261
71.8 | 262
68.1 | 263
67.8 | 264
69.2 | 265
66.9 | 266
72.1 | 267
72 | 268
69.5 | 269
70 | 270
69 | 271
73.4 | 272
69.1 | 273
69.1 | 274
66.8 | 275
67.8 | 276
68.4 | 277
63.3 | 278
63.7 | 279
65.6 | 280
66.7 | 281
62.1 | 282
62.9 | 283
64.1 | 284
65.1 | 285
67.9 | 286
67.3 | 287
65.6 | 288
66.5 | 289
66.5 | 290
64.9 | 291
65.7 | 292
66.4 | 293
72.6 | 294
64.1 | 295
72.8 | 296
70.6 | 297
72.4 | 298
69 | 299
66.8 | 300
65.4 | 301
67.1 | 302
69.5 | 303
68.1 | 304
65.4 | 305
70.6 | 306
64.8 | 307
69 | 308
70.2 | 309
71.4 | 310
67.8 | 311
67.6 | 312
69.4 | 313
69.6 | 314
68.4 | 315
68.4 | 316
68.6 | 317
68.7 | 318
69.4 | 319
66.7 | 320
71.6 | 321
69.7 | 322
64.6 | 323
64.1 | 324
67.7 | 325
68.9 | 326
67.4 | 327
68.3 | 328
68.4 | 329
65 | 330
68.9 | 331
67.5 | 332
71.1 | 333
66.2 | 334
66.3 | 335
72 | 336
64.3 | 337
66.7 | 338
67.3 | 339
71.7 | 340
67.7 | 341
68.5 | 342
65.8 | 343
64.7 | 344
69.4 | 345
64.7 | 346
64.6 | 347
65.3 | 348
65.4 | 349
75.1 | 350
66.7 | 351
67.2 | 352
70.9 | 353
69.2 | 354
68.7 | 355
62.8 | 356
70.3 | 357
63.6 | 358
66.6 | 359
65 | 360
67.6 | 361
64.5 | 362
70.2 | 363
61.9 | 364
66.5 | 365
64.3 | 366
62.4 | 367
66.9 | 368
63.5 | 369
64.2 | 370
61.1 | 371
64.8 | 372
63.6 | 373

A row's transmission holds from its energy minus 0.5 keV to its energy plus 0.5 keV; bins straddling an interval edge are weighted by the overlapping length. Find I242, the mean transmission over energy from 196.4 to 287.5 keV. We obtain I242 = 69.3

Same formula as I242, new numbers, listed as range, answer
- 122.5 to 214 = 60.4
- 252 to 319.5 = 68.6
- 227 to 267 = 71.9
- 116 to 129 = 72.5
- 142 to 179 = 56.6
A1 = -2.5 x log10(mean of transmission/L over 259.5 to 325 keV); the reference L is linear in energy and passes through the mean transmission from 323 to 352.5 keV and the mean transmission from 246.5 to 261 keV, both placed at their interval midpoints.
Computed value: 0.03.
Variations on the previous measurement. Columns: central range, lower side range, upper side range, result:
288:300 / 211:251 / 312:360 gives 0.01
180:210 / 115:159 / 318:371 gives -0.13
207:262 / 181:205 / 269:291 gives -0.07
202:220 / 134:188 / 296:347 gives -0.11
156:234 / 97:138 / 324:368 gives 0.04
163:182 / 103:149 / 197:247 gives -0.02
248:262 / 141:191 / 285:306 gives -0.11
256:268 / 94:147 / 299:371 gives -0.06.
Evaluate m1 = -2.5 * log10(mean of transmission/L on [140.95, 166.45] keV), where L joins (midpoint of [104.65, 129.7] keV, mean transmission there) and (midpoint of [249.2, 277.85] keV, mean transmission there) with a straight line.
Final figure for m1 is 0.39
